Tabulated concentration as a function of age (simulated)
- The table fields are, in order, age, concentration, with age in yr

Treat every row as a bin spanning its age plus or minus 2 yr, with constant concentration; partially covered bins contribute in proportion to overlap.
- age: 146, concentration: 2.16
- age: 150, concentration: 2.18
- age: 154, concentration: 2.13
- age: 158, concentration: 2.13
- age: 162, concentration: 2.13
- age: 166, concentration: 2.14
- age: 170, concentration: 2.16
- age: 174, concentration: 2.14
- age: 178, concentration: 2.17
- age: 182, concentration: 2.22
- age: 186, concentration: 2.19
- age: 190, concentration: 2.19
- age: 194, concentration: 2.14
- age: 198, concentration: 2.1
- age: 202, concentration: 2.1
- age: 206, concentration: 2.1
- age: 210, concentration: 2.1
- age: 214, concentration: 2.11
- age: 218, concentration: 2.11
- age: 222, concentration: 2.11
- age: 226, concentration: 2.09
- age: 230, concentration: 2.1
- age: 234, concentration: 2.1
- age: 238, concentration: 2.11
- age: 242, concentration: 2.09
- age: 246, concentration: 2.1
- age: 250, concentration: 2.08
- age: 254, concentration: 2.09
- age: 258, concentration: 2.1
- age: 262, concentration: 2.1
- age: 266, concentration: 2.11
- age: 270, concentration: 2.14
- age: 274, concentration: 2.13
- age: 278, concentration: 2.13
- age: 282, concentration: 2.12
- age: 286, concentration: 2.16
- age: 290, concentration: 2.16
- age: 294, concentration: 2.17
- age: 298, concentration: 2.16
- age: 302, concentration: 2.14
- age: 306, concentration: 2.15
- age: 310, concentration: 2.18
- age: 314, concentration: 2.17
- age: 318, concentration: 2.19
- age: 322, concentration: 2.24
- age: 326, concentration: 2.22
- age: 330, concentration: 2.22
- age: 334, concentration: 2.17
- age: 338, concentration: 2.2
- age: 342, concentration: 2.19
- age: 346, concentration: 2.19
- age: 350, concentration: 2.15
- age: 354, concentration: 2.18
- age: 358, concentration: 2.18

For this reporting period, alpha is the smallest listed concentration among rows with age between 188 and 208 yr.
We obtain 2.1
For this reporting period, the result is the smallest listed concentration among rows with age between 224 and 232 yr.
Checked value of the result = 2.09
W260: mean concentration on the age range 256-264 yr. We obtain 2.1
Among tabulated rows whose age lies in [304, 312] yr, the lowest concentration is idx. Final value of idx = 2.15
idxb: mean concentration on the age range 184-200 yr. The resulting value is 2.16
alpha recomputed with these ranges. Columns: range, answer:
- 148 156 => 2.13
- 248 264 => 2.08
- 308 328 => 2.17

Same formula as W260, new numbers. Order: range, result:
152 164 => 2.13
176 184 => 2.2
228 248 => 2.1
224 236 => 2.1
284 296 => 2.16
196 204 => 2.1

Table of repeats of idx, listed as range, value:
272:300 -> 2.12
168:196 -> 2.14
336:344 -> 2.19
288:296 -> 2.16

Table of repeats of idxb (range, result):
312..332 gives 2.21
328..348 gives 2.19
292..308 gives 2.16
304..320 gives 2.17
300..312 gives 2.16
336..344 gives 2.2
